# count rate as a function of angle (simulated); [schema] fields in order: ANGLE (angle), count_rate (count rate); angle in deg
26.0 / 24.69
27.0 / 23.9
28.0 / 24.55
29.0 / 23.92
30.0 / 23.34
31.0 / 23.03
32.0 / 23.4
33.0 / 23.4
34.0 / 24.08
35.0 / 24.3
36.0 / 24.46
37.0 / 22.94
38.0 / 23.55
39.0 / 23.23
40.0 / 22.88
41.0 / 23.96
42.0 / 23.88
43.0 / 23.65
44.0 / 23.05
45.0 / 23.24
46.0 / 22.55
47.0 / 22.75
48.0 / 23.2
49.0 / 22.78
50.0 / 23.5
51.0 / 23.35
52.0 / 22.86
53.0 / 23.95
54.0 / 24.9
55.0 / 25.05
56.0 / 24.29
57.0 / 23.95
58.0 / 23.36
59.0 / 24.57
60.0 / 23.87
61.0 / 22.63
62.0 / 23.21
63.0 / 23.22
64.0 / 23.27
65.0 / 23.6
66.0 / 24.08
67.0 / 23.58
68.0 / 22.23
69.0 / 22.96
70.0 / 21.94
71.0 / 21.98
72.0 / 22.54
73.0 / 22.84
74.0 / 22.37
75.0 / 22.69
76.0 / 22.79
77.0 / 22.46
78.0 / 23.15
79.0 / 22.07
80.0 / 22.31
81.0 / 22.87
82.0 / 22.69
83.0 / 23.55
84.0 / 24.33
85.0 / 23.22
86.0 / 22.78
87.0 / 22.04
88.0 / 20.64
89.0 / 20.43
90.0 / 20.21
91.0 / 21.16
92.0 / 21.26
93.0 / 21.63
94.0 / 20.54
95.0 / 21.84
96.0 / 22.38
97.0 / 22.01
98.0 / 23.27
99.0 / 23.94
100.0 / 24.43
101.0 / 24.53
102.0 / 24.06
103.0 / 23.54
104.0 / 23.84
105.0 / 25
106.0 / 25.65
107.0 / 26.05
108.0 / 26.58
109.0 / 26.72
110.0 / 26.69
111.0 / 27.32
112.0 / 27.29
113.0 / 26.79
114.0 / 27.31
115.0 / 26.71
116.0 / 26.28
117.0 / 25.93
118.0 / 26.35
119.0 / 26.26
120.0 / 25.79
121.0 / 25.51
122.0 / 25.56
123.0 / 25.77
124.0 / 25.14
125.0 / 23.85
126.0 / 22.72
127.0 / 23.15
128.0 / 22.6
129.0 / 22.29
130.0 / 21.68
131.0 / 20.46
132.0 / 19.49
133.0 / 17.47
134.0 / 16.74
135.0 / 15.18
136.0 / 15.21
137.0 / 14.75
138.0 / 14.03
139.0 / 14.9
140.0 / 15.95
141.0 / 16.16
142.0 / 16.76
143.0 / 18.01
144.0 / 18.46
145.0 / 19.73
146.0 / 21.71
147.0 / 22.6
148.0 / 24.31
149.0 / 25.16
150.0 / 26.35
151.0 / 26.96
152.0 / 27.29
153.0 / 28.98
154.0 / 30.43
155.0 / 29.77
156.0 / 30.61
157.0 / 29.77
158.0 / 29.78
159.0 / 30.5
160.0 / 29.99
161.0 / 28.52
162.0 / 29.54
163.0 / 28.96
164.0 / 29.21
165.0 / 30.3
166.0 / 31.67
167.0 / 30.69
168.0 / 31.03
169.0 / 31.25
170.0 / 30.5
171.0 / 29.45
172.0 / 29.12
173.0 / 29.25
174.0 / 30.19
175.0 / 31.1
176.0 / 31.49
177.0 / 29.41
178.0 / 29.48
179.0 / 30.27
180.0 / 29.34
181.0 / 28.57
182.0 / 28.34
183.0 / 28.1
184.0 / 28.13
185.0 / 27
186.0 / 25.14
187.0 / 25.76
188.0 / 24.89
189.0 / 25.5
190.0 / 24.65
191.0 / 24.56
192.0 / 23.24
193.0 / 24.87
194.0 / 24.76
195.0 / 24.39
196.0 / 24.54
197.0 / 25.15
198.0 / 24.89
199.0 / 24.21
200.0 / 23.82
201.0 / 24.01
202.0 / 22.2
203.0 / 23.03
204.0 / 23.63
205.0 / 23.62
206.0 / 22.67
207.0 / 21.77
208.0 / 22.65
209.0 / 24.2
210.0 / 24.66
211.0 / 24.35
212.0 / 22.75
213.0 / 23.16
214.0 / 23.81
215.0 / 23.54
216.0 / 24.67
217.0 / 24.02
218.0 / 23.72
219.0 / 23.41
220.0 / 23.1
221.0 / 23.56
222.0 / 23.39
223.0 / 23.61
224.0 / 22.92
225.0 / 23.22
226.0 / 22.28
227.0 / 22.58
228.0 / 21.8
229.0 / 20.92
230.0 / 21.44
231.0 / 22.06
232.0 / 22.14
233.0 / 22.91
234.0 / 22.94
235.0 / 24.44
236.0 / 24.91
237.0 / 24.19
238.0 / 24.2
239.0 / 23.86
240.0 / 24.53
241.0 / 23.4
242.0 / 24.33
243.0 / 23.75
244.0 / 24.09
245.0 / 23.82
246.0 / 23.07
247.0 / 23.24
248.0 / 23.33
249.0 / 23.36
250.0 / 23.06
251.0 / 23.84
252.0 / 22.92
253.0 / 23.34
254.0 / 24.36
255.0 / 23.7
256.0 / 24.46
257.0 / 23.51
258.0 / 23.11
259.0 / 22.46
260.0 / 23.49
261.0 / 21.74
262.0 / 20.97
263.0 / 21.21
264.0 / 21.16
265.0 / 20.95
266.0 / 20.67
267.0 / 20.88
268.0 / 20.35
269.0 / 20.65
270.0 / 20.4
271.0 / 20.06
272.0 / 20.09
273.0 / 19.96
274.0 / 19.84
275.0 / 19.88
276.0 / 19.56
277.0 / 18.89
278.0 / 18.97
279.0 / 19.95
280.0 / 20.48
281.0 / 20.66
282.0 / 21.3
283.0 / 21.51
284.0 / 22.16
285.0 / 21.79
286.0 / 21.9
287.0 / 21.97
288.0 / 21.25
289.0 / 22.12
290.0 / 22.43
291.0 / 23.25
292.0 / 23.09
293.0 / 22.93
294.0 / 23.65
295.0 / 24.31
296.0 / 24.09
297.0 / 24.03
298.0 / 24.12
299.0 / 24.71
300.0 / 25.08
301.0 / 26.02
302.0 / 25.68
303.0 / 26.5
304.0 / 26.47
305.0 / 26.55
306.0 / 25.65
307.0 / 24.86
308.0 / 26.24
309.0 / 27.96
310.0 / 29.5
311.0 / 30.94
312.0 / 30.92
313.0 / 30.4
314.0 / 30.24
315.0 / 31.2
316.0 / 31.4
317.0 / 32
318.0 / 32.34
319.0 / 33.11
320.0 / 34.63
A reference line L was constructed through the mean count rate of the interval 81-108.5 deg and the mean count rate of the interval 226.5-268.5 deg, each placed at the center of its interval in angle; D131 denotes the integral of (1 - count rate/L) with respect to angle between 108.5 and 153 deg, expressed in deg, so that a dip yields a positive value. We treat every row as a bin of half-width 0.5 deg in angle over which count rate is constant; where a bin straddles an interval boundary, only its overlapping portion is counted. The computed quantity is 1.0 deg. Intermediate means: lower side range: 23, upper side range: 22.9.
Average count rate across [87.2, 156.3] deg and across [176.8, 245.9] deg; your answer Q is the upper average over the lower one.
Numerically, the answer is 1.06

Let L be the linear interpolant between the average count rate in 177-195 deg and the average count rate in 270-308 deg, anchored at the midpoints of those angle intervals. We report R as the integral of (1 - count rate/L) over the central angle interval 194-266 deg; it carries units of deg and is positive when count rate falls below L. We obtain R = 4.6 deg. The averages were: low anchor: 26.6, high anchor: 22.6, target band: 23.3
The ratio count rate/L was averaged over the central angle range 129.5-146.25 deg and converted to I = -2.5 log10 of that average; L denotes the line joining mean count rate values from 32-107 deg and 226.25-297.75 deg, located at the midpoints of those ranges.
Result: 0.30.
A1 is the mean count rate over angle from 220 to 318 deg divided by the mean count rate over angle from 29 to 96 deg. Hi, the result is 1.0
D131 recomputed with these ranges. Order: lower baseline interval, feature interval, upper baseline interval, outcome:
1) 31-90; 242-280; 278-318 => 4.5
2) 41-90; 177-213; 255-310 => -3.8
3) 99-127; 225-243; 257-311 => 0.3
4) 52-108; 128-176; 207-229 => -3.3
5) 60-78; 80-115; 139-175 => 0.6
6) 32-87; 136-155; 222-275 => 1.3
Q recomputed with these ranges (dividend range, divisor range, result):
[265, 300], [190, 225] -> 0.91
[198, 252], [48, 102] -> 1.02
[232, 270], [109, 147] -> 1.05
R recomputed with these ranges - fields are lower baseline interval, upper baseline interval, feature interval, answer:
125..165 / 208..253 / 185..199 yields -1.0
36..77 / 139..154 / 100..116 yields -2.3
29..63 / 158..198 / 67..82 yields 1.2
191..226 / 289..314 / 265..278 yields 2.6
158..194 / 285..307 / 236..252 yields 1.4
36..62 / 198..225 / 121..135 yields 0.9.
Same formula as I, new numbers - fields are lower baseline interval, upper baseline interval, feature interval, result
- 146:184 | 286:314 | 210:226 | 0.17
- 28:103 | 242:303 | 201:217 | -0.04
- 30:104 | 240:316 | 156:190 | -0.24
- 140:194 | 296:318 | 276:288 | 0.30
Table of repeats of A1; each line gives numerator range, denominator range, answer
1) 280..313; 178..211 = 0.98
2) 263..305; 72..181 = 0.90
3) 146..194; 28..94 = 1.23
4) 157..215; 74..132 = 1.13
